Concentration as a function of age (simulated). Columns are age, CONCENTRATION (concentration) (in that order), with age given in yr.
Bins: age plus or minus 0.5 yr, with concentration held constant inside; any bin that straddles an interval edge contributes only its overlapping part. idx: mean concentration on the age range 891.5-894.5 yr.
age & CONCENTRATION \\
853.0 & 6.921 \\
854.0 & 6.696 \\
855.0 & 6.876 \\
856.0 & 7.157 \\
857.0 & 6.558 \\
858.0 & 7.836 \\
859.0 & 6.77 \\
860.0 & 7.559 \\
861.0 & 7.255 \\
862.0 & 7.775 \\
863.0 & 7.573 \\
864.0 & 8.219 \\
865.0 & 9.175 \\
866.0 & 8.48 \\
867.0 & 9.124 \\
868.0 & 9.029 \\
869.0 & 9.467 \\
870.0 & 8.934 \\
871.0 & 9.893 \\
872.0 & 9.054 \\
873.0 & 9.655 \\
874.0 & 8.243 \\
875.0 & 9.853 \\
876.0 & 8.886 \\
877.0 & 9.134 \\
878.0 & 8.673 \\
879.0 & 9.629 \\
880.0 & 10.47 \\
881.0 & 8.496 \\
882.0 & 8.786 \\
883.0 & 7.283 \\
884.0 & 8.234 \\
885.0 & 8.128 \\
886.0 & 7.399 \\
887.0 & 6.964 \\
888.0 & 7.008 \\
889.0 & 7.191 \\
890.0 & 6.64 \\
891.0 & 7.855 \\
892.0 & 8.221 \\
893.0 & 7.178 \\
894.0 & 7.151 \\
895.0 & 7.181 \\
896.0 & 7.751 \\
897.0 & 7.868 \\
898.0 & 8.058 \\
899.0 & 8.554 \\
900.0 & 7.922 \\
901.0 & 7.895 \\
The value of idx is 7.52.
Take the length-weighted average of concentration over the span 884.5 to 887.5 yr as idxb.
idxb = 7.5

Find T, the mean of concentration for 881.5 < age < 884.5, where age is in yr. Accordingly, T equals 8.1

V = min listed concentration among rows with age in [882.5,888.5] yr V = 6.964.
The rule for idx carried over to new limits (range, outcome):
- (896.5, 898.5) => 7.96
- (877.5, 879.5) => 9.15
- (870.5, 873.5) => 9.53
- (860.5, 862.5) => 7.52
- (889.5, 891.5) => 7.25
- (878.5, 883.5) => 8.93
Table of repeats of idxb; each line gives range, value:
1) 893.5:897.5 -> 7.49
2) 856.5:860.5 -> 7.18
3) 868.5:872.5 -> 9.34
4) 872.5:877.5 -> 9.15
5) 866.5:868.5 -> 9.08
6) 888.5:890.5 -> 6.92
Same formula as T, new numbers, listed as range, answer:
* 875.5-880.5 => 9.36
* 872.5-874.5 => 8.95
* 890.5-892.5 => 8.04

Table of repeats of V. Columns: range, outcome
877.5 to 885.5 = 7.283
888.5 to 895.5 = 6.64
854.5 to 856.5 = 6.876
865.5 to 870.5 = 8.48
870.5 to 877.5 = 8.243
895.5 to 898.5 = 7.751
